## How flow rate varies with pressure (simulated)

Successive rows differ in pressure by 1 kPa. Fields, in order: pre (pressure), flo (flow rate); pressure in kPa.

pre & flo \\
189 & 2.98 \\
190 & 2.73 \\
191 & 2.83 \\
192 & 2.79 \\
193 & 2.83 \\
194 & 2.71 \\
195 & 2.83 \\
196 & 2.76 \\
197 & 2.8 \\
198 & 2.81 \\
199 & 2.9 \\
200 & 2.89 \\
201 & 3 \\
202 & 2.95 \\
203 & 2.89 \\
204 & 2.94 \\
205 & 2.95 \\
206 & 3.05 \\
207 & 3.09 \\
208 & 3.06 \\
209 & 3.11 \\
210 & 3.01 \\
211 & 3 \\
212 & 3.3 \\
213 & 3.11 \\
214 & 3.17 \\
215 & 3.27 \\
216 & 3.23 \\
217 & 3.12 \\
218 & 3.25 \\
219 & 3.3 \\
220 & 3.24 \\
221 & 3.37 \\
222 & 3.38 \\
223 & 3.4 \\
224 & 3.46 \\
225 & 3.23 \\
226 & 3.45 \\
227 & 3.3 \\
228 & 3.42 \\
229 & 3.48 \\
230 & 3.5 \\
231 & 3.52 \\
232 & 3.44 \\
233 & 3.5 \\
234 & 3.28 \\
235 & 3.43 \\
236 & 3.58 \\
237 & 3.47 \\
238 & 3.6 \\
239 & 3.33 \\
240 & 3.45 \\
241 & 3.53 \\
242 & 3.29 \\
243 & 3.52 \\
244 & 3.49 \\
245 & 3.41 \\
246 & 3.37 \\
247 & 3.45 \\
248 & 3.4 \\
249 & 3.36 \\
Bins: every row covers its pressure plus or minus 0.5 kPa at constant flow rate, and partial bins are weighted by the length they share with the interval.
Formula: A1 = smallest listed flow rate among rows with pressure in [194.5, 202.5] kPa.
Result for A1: 2.76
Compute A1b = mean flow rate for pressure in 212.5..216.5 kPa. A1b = 3.19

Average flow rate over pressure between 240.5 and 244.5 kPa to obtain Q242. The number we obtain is 3.46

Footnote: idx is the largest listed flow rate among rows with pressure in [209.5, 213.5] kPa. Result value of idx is 3.3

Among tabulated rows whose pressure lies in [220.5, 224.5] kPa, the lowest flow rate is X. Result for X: 3.37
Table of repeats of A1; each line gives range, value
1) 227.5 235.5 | 3.28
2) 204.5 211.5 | 2.95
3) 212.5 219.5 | 3.11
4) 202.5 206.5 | 2.89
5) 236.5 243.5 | 3.29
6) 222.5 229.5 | 3.23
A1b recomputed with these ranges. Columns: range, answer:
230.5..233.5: 3.49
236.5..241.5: 3.48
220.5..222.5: 3.38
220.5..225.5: 3.37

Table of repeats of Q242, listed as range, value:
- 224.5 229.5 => 3.38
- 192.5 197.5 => 2.79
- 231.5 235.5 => 3.41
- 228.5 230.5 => 3.49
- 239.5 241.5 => 3.49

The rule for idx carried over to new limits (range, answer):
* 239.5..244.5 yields 3.53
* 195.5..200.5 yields 2.9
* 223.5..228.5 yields 3.46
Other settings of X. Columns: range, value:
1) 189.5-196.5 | 2.71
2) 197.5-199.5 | 2.81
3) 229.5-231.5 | 3.5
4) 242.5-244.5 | 3.49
